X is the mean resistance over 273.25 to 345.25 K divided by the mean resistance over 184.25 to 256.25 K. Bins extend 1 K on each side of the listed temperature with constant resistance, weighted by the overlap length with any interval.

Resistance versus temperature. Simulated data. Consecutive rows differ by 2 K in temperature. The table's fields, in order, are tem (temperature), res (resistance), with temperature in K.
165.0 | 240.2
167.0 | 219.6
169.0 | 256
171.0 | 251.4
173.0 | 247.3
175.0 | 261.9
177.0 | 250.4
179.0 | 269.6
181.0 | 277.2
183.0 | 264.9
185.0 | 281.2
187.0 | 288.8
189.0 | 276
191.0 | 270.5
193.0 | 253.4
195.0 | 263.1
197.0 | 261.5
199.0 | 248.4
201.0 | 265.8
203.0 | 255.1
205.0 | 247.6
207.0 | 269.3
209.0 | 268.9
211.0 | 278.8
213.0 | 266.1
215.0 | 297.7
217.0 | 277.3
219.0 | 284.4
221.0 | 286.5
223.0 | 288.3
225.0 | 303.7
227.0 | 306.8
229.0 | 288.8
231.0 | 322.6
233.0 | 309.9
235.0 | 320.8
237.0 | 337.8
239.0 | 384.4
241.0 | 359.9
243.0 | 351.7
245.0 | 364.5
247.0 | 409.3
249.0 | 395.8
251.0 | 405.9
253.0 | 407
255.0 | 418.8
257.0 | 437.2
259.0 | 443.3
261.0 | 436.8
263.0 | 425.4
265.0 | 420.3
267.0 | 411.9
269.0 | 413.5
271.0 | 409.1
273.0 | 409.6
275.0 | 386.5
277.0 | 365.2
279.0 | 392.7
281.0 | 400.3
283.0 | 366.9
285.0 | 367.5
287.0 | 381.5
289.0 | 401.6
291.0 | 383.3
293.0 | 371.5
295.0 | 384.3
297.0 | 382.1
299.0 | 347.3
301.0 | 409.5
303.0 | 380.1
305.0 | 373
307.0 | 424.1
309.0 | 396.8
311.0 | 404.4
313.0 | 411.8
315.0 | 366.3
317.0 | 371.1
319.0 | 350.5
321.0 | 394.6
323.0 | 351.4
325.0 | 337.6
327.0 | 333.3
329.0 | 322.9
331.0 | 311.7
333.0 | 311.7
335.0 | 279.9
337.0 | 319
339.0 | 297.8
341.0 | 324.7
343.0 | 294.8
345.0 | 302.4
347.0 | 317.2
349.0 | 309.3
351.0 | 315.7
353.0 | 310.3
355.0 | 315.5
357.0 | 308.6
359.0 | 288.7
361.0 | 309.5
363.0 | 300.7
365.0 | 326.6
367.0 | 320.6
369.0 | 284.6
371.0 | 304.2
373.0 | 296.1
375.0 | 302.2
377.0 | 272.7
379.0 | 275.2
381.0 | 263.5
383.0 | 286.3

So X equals 1.17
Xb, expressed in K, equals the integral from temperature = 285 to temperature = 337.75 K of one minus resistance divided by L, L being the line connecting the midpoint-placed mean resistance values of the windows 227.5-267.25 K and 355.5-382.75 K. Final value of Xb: -4.49 K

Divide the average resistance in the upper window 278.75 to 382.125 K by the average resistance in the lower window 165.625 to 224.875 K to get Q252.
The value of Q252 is 1.27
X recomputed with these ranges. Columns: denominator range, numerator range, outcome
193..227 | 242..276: 1.50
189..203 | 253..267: 1.64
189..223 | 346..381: 1.12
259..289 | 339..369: 0.77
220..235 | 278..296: 1.27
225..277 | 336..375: 0.81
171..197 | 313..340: 1.27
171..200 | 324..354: 1.18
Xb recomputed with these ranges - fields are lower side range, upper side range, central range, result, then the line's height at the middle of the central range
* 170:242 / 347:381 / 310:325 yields -4.0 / 296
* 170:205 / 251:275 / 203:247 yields 4.5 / 341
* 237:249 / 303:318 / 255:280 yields -2.2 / 380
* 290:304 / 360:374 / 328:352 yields 1.8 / 334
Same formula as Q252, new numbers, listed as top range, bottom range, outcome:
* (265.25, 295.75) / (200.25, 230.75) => 1.39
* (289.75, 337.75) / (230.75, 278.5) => 0.93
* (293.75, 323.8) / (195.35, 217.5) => 1.44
